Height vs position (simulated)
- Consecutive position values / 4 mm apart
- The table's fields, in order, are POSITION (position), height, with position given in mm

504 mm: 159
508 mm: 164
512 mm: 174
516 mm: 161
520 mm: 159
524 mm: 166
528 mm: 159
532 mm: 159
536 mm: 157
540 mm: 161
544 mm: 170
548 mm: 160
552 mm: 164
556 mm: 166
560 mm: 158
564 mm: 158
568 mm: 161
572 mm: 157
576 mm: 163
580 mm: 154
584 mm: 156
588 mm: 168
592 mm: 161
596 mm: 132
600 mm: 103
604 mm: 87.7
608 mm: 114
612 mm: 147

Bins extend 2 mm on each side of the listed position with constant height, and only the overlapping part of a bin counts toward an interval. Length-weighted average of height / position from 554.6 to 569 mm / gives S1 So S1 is 161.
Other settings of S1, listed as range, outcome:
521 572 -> 161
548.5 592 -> 161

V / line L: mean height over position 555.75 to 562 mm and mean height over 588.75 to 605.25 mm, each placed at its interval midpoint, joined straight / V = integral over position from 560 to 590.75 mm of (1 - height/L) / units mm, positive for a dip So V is -3.0 mm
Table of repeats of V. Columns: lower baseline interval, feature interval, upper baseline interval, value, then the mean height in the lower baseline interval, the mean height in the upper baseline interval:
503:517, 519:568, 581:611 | -2.9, 165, 133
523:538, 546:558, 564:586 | -0.3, 160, 158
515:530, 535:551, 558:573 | -0.2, 161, 159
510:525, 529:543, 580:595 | 0.3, 165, 159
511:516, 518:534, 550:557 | 0.7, 169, 165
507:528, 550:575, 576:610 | -2.3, 164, 136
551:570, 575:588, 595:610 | -2.4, 161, 108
